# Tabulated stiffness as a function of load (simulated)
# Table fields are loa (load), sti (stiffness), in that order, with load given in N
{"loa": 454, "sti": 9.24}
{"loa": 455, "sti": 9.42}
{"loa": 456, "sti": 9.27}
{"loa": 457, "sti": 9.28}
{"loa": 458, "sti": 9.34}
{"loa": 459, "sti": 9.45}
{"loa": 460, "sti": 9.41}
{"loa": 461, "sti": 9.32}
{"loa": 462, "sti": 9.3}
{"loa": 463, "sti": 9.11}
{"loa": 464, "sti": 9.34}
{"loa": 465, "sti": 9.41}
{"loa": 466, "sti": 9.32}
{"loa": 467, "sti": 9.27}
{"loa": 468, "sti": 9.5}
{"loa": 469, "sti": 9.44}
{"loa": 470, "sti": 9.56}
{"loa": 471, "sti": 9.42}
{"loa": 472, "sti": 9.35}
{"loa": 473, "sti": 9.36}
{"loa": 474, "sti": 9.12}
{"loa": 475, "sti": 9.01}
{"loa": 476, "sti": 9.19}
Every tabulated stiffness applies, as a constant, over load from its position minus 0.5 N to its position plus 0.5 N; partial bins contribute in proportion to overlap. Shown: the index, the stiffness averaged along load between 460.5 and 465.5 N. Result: 9.3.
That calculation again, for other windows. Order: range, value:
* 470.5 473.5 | 9.38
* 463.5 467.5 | 9.34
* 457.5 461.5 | 9.38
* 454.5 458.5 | 9.33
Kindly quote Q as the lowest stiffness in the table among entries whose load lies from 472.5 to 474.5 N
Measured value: 9.12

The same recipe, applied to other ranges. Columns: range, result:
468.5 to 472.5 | 9.35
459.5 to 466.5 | 9.11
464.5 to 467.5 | 9.27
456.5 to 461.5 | 9.28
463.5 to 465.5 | 9.34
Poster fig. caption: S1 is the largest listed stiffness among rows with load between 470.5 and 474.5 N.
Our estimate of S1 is 9.42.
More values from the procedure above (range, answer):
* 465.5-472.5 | 9.56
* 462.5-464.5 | 9.34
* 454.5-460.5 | 9.45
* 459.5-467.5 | 9.41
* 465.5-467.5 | 9.32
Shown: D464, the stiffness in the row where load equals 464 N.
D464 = 9.34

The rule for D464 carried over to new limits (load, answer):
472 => 9.35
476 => 9.19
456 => 9.27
